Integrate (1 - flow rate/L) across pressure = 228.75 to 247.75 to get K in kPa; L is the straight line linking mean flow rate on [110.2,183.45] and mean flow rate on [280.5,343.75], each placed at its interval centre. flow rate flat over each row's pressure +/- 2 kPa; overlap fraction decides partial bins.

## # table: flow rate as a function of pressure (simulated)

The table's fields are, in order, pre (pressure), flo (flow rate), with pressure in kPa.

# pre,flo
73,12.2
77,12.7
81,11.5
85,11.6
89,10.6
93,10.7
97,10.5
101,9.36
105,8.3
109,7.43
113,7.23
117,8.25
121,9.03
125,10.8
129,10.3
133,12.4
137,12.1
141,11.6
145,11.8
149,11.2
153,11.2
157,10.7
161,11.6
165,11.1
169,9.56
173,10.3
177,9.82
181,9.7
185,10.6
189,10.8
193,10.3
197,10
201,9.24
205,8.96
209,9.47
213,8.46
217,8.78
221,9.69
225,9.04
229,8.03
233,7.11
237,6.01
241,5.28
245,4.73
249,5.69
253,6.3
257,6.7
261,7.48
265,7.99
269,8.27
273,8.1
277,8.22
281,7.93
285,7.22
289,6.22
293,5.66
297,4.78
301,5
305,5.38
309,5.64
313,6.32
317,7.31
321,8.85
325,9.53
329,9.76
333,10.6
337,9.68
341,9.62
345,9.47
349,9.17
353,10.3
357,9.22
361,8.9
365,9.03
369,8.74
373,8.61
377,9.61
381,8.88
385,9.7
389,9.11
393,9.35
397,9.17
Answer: 5.99 kPa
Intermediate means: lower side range 10.5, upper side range 7.48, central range 6.05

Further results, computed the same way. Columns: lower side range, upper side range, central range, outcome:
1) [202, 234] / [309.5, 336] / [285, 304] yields 6.7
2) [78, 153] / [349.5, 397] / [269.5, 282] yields 2.0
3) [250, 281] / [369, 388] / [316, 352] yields -3.8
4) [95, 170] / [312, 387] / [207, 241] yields 5.7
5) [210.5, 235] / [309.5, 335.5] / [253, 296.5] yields 6.7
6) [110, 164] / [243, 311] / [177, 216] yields -3.7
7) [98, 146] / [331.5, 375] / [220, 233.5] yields 1.6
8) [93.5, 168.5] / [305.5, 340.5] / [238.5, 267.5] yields 8.7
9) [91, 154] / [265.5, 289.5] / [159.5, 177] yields -2.0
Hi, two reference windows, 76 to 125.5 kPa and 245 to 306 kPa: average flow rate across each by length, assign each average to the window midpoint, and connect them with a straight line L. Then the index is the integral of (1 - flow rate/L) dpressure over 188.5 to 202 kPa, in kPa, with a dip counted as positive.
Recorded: -3.28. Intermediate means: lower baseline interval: 9.76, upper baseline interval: 6.69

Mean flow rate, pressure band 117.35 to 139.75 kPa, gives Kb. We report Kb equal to 10.8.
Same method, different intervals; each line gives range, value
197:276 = 7.72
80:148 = 10.2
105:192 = 10.3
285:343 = 7.45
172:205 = 10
